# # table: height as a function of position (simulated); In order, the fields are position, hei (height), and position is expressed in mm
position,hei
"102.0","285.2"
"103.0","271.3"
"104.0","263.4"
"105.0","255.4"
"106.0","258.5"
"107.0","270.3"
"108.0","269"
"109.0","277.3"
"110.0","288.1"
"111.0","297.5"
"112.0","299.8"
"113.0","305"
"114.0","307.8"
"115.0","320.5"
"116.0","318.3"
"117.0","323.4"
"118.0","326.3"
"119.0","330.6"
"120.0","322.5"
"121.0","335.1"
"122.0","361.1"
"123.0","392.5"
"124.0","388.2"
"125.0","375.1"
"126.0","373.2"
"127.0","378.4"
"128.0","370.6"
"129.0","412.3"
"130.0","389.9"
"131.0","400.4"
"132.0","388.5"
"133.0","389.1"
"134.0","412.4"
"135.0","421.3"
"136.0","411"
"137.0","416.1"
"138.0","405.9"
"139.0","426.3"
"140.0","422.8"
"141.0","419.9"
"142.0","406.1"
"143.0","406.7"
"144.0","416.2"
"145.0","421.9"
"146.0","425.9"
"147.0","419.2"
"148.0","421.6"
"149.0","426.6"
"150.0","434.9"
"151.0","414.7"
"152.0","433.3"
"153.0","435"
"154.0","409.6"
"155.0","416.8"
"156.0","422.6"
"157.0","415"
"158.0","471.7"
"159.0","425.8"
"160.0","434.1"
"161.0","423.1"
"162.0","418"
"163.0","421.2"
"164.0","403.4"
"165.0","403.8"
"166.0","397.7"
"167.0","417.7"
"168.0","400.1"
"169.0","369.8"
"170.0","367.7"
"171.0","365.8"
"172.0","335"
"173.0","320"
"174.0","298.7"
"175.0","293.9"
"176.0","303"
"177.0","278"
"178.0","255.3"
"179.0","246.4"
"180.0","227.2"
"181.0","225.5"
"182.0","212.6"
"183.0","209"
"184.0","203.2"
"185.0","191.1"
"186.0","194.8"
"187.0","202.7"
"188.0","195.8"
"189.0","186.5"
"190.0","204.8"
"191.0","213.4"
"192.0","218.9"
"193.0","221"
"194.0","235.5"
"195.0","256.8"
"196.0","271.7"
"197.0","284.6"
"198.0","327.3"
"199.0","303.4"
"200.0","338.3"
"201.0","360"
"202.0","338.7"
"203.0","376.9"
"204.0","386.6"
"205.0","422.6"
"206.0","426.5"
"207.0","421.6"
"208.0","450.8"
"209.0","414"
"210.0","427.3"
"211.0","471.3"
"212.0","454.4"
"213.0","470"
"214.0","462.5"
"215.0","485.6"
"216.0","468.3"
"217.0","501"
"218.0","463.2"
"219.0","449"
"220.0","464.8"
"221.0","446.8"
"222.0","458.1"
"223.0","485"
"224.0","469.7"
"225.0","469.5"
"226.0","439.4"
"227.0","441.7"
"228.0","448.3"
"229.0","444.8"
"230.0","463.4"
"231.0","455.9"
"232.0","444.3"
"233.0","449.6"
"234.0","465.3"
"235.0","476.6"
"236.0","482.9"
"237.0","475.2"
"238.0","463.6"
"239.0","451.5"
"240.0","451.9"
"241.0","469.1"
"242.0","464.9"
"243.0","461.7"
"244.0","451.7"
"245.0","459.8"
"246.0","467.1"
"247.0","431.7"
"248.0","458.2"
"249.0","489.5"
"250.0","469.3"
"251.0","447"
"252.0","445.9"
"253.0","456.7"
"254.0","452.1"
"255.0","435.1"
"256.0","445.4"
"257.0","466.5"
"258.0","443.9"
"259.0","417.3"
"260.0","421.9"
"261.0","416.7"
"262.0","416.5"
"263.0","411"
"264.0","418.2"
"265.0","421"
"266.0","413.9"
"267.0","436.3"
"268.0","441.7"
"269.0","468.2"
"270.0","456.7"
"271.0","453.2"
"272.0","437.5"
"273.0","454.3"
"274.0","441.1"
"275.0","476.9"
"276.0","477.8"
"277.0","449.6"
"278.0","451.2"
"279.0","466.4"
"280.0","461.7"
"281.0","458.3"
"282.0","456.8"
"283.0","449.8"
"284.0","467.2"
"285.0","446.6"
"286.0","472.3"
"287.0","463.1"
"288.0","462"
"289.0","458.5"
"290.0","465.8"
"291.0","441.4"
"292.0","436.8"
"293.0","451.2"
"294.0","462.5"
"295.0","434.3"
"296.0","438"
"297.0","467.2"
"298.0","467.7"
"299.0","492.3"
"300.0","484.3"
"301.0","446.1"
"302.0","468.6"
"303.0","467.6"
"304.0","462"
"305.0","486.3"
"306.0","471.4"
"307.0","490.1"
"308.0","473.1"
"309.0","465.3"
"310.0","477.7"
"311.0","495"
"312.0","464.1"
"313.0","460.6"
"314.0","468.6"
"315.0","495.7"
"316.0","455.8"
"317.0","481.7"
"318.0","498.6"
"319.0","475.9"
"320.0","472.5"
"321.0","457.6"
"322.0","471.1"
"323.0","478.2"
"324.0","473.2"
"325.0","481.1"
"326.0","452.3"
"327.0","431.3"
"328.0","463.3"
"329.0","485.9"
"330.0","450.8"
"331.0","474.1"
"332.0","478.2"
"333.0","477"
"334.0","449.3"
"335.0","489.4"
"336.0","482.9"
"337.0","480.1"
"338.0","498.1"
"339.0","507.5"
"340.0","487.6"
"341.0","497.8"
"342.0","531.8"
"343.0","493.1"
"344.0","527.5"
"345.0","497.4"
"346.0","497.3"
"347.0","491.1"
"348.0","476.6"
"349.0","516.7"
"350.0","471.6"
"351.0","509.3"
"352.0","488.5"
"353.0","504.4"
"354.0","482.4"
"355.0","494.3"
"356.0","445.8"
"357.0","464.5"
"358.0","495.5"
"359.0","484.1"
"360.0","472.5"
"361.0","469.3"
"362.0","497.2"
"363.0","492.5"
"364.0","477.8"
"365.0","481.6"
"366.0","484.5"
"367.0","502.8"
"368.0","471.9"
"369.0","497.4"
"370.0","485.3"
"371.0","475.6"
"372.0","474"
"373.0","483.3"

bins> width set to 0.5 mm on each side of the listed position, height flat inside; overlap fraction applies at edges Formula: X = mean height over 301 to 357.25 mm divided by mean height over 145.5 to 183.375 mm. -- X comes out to 1.3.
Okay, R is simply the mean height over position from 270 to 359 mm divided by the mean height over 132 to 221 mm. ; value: 1.29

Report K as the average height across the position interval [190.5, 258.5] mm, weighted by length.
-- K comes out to 423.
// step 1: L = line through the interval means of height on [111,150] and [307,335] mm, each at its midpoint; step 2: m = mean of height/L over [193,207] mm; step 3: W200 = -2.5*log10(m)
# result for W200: 0.24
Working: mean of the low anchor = 381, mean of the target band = 332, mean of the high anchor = 471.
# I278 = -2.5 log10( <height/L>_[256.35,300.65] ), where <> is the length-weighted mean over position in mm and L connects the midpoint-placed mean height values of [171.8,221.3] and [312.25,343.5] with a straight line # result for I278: -0.07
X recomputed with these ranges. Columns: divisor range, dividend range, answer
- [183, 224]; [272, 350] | 1.33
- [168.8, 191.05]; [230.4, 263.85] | 1.77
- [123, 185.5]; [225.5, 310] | 1.21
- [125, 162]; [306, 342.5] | 1.15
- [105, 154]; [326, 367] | 1.31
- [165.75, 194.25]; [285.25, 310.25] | 1.73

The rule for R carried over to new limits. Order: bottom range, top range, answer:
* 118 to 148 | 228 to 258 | 1.16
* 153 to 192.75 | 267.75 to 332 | 1.46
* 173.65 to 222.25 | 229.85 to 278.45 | 1.36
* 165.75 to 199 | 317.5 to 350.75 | 1.79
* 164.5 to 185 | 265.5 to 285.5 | 1.49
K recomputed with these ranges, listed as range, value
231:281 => 451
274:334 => 466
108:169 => 388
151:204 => 320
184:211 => 304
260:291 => 448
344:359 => 489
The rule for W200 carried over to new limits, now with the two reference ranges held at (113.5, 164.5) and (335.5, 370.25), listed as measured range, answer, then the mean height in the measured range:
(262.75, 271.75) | 0.041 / 436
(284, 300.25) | 0.012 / 459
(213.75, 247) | -0.060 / 462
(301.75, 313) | -0.008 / 474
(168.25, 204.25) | 0.462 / 273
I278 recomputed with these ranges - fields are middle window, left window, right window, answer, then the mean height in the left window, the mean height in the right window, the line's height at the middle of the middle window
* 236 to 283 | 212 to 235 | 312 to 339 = 0.04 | 461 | 473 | 465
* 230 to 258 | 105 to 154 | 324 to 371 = -0.07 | 371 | 484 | 431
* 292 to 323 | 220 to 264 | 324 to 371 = 0.01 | 453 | 484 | 472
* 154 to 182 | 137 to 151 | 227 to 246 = 0.19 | 419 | 460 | 430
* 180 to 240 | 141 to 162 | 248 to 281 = 0.16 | 424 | 446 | 435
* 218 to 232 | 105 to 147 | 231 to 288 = -0.07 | 362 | 452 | 429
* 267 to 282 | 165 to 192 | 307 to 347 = -0.12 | 275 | 480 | 407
